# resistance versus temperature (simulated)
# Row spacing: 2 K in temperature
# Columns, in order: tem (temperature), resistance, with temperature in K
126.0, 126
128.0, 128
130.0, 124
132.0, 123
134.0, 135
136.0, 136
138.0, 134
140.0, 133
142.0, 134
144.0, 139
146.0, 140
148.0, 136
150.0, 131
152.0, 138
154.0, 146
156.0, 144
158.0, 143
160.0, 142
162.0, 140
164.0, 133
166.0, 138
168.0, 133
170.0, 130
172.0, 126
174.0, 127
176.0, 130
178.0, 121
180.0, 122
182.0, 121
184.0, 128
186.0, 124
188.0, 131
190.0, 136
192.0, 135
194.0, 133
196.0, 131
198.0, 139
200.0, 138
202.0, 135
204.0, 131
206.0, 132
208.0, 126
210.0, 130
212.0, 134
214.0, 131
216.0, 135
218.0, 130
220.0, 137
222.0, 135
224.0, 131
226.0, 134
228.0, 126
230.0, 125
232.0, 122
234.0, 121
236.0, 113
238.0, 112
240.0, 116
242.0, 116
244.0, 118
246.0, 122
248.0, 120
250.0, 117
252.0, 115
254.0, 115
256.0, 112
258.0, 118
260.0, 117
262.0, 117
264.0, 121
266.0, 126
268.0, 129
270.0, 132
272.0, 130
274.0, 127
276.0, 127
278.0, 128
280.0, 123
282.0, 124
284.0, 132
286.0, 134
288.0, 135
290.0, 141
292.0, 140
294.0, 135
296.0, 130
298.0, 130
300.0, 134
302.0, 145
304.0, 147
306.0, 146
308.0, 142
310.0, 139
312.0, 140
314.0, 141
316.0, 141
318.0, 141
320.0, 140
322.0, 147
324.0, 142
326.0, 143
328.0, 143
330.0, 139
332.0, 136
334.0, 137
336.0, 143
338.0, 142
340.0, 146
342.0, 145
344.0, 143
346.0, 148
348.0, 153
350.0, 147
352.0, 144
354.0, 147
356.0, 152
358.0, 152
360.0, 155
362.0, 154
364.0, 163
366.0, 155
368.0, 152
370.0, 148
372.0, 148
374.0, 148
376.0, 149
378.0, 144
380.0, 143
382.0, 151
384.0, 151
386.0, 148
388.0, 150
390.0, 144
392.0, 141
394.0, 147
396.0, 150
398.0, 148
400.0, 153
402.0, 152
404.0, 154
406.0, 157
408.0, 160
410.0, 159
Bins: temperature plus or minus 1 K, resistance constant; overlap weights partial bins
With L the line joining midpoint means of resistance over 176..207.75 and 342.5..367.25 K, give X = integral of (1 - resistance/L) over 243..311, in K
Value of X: 6.1 K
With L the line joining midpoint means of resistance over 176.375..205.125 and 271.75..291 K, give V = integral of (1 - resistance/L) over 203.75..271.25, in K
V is 3.3 K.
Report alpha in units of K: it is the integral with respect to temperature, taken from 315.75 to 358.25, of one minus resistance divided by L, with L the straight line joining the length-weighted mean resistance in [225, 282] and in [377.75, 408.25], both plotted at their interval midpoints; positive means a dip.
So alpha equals -1.8 K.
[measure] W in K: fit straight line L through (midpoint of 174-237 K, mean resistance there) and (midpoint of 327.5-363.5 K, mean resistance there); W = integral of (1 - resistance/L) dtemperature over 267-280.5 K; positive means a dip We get 0.9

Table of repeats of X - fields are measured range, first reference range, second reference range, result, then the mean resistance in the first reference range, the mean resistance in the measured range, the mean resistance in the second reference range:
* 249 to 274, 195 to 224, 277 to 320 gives 2.62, 133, 121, 137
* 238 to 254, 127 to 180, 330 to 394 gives 2.60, 134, 117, 148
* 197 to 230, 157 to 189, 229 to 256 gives -2.55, 131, 133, 118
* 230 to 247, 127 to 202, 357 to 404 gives 2.56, 133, 118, 150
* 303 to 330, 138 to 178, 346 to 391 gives 0.74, 136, 142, 150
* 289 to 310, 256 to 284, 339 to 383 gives -1.03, 124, 139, 149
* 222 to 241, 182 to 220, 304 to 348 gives 1.64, 132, 123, 142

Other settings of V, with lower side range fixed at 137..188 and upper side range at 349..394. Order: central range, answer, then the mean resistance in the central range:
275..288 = 1.3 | 129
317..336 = 0.6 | 141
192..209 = 0.4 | 133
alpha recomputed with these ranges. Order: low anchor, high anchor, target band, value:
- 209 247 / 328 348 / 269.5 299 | 0.70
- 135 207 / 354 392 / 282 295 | 0.72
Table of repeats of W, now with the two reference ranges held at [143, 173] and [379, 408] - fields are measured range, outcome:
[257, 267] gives 1.6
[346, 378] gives -0.6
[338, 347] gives 0.1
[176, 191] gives 1.3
